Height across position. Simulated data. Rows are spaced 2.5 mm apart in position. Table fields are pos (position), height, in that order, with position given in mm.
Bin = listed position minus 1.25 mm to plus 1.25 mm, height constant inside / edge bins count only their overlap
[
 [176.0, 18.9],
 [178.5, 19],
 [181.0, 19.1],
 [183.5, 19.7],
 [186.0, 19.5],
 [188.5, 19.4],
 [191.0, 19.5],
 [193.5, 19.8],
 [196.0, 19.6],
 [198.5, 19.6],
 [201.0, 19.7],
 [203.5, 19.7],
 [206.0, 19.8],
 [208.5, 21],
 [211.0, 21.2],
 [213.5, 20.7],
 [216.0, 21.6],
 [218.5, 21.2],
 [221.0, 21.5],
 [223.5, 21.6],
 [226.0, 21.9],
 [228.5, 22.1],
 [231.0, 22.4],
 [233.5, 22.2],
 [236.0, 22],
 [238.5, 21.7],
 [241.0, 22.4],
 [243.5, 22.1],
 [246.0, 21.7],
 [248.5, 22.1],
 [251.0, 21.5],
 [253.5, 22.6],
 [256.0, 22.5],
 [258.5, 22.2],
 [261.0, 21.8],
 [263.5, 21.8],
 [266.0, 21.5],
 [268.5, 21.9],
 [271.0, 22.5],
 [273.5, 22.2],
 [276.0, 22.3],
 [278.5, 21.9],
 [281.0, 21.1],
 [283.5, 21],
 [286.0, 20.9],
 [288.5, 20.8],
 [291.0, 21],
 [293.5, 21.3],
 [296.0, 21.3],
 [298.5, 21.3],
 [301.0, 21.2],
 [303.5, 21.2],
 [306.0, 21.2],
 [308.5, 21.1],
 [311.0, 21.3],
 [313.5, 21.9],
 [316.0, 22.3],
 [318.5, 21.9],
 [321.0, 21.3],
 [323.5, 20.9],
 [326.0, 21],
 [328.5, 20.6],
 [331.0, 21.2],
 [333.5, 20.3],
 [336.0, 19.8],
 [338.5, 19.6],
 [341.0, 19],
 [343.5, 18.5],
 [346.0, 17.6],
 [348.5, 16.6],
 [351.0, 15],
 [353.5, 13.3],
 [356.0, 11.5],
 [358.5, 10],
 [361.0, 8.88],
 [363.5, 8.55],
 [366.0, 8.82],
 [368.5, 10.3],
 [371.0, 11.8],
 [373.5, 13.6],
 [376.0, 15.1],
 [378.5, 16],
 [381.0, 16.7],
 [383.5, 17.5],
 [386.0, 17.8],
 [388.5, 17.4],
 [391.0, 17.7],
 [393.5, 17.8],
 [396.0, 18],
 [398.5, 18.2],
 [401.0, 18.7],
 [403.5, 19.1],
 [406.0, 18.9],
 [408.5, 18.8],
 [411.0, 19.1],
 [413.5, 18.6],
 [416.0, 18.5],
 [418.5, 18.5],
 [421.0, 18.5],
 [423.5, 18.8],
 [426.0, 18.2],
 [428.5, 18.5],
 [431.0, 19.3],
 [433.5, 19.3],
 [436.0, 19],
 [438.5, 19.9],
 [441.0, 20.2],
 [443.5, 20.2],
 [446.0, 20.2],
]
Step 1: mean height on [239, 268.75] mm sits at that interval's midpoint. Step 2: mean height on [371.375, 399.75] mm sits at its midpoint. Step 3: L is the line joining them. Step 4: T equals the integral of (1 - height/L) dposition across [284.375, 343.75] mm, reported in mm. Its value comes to -4.0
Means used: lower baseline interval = 22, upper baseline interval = 16.7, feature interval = 20.9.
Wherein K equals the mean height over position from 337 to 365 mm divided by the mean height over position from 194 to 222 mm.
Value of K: 0.7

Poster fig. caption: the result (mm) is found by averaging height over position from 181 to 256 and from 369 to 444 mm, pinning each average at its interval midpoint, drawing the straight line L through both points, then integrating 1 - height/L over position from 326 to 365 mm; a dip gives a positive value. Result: 5.8 mm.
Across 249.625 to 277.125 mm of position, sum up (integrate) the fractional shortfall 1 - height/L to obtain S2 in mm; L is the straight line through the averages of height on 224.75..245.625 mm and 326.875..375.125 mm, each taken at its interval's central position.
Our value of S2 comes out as -2.3 mm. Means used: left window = 22.1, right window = 15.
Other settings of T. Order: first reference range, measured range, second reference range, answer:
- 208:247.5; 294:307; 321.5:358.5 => -1.3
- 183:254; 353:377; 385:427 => 10.0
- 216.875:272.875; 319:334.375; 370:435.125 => -0.9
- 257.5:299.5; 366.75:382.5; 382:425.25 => 4.3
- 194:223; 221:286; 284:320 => -3.2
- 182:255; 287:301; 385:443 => -0.7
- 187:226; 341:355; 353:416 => 0.1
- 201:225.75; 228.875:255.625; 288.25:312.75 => -1.4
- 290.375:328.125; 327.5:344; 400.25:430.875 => 0.6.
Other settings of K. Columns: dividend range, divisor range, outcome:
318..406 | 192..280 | 0.77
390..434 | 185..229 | 0.91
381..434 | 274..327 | 0.86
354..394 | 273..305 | 0.64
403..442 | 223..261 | 0.86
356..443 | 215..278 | 0.76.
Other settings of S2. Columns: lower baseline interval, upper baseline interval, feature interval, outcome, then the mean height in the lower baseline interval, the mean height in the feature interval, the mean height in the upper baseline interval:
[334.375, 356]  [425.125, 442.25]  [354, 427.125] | 9.64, 17.1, 15.9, 19.2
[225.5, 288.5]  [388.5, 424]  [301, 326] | -0.99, 21.9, 21.4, 18.5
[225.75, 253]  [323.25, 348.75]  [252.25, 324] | -2.74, 22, 21.6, 19.6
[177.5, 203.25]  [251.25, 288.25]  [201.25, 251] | -2.25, 19.5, 21.5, 21.8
